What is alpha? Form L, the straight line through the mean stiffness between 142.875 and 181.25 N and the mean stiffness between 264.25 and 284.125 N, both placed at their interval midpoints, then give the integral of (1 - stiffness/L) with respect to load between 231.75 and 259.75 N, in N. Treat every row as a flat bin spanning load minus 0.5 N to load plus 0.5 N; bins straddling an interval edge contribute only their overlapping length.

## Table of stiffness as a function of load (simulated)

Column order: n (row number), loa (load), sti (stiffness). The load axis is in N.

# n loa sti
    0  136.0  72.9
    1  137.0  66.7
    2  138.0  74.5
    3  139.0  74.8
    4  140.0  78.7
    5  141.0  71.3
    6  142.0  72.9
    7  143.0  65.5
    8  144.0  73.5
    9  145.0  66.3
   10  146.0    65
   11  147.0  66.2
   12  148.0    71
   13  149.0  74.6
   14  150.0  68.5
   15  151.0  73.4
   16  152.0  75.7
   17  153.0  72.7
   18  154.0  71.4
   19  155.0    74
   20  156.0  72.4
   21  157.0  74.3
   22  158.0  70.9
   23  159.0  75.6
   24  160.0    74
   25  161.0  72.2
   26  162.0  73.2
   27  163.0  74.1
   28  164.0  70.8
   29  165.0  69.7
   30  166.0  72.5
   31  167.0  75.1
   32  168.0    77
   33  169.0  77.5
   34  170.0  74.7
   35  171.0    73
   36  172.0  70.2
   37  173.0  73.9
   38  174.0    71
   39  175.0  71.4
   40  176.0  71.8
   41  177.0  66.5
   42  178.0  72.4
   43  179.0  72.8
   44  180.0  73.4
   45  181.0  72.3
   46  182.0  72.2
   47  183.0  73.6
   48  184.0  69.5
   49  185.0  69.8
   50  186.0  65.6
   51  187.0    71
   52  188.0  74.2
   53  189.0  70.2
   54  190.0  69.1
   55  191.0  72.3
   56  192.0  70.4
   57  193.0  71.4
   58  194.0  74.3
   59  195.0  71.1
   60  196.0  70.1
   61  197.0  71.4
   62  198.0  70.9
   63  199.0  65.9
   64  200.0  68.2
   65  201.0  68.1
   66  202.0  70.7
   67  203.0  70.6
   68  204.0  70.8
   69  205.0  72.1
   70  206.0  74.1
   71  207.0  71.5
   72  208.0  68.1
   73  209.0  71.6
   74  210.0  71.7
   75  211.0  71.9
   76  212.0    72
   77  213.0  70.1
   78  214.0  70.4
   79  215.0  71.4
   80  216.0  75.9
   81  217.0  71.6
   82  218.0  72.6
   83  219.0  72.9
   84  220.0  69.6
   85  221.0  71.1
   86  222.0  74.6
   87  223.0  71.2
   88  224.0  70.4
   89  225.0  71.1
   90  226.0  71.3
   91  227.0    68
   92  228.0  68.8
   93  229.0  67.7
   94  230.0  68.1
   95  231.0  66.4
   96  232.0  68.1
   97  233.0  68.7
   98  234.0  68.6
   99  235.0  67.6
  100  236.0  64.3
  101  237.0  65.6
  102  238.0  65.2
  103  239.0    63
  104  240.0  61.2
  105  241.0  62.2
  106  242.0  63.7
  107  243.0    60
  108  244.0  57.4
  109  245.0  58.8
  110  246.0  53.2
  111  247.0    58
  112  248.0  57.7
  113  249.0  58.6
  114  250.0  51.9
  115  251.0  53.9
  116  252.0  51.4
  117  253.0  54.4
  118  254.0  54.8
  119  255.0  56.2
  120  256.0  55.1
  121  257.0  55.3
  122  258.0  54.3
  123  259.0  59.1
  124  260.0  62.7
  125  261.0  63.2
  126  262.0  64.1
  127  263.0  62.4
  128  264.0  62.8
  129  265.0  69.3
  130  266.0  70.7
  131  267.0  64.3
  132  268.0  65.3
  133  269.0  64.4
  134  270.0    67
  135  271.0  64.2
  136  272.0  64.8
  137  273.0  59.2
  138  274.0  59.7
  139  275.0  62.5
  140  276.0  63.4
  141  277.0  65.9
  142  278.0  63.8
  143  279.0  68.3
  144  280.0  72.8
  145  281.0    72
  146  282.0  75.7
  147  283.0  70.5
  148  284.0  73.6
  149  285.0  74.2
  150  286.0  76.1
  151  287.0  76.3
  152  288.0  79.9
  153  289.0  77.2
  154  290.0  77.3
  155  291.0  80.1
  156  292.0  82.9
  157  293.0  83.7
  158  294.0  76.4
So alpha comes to 3.52 N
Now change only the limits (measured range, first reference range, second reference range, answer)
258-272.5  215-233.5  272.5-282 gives 0.57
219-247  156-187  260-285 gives 1.06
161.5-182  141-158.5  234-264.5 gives -1.24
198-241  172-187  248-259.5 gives -4.87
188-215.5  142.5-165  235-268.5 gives -2.03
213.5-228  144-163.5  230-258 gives -1.92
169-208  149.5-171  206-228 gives 0.64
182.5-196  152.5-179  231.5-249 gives -0.28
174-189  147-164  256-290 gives 0.06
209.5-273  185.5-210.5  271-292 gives 5.49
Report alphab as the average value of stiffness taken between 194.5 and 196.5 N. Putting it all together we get 70.6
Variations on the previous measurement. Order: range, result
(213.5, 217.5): 72.3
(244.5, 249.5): 57.3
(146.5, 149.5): 70.6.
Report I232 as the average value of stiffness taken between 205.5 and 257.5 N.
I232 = 65.4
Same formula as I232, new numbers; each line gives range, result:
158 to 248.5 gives 69.7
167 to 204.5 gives 71.4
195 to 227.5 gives 71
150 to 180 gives 72.8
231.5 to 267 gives 60.7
